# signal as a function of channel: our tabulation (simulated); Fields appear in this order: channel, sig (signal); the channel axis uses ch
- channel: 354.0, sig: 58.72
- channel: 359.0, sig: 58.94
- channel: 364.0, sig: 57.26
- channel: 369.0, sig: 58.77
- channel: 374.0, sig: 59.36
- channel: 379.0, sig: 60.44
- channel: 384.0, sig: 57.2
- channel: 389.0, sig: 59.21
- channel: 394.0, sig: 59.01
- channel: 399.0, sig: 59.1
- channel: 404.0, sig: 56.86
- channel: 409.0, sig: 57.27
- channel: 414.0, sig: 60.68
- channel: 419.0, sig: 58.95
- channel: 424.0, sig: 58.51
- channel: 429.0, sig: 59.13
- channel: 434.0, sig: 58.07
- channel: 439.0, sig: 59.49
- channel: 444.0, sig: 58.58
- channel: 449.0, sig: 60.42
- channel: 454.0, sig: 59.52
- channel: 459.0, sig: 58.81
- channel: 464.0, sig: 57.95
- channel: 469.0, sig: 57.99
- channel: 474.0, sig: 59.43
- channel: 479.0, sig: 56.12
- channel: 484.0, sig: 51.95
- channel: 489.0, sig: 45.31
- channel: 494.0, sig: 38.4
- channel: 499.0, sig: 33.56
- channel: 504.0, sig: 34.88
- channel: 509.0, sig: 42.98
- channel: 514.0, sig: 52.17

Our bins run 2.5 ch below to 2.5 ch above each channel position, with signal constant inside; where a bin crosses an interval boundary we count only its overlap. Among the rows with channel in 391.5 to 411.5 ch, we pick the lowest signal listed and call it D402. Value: 56.86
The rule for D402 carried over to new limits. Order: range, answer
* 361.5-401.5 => 57.2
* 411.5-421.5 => 58.95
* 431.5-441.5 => 58.07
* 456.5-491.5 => 45.31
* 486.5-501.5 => 33.56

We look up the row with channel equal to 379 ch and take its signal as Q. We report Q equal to 60.44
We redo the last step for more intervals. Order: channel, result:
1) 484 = 51.95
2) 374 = 59.36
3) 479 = 56.12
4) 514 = 52.17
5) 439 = 59.49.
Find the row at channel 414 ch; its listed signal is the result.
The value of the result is 60.68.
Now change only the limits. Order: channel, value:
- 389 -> 59.21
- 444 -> 58.58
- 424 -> 58.51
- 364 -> 57.26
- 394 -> 59.01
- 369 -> 58.77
